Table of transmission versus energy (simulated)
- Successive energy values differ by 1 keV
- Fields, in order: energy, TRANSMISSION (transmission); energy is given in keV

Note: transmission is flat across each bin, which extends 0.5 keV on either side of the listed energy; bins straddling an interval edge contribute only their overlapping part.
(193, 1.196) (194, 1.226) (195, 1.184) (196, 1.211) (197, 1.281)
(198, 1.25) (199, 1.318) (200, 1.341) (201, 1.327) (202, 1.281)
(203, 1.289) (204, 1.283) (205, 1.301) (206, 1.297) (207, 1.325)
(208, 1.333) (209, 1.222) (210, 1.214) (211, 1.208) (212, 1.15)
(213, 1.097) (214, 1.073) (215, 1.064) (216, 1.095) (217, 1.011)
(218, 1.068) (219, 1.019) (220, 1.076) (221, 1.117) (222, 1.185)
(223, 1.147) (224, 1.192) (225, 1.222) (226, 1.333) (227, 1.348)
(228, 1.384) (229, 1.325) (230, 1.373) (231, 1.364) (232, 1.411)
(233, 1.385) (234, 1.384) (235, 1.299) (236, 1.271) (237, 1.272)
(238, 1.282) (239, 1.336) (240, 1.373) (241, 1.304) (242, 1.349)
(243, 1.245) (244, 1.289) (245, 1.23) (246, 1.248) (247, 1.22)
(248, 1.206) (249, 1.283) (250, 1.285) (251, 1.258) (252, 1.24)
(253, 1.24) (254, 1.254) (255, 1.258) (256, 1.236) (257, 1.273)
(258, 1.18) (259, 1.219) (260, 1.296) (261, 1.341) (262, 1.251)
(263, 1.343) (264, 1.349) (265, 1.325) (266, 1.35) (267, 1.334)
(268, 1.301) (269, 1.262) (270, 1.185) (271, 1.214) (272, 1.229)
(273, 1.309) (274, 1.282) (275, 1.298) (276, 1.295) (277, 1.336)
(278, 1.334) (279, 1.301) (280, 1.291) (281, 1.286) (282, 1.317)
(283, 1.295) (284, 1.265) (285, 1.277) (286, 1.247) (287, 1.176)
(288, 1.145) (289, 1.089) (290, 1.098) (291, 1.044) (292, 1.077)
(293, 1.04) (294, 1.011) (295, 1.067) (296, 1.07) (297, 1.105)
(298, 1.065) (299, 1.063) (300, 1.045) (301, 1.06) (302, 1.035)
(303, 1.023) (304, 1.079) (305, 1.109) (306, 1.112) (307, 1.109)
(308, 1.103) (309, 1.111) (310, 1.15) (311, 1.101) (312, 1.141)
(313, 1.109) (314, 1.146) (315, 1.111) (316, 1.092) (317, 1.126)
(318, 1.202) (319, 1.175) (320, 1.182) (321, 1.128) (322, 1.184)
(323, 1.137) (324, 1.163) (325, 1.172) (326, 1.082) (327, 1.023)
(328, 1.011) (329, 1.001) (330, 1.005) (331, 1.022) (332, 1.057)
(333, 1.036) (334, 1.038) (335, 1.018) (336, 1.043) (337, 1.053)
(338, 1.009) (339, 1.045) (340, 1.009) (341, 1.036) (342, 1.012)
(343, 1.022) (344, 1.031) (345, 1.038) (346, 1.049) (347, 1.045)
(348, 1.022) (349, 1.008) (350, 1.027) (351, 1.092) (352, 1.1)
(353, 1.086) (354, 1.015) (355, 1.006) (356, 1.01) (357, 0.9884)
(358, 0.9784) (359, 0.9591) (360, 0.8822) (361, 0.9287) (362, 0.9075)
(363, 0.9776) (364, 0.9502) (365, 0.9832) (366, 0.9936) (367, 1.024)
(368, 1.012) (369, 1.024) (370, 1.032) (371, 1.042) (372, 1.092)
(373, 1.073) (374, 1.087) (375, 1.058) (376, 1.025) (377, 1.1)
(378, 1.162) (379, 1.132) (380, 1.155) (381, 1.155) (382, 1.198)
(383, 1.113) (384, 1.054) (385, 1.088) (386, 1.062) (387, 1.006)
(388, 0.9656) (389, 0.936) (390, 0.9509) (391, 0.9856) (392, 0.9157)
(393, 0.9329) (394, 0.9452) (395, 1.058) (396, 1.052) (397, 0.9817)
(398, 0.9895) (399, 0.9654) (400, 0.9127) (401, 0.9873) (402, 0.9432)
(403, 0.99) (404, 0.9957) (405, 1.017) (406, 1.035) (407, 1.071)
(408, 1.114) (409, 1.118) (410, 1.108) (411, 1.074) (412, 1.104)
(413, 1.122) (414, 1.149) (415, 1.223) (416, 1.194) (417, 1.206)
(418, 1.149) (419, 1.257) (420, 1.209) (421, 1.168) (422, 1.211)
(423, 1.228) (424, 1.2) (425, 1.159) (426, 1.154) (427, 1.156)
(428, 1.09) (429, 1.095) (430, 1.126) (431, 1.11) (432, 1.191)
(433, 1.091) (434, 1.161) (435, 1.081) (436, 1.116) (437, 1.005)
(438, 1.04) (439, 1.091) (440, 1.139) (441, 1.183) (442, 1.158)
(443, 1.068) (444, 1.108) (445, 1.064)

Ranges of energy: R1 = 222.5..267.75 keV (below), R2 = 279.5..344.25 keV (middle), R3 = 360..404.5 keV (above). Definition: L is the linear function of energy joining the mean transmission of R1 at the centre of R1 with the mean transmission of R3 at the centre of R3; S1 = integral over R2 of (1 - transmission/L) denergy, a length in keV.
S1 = 3.15 keV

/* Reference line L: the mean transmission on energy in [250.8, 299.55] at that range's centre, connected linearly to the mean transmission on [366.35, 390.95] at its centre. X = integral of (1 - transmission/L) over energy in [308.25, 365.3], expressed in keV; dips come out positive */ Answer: 3.84 keV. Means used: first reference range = 1.23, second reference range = 1.06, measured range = 1.05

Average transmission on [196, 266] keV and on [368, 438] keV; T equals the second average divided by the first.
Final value 0.86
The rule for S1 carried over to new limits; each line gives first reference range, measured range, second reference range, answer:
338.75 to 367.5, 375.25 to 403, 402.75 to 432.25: 1.27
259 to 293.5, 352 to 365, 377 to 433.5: 1.89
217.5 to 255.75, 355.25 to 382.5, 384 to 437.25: 2.15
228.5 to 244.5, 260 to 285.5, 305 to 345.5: -1.37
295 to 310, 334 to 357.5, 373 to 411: 0.58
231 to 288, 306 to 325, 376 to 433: 1.09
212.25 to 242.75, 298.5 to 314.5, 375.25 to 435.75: 1.05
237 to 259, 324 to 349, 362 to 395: 1.62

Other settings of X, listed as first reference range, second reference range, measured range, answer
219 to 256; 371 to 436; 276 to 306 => 1.5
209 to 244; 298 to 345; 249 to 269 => -1.7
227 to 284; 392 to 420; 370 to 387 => 0.1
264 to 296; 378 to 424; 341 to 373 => 3.3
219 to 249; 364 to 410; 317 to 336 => 0.7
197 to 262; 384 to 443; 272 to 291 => -0.7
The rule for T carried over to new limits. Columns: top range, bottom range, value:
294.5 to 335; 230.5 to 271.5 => 0.85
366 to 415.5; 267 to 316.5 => 0.90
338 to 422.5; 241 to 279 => 0.82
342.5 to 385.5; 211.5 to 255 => 0.84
